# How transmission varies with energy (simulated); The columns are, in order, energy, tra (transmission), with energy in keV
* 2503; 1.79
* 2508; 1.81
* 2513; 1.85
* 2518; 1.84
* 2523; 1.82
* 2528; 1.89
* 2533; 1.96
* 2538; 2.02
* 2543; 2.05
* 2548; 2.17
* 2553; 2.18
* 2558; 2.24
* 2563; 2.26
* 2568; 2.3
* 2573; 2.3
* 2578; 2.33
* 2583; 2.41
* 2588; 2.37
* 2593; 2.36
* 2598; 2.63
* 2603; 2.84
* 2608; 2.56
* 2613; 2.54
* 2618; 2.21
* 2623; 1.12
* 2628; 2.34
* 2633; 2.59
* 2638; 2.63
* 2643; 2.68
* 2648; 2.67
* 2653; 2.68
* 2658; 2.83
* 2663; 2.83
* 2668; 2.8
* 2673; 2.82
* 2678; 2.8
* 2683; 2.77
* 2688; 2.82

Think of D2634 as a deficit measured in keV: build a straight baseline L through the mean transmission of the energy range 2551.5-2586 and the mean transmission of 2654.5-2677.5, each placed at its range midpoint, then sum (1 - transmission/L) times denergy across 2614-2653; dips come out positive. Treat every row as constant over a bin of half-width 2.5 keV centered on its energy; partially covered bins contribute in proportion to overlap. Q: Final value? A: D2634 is 4.3 keV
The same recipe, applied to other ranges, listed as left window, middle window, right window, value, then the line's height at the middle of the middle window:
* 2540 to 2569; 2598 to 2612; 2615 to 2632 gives -4.41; 2.03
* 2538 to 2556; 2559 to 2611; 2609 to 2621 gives -4.24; 2.25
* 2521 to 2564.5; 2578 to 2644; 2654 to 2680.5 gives 1.83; 2.47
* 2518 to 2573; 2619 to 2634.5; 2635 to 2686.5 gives 3.40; 2.56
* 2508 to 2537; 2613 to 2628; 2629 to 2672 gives 3.49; 2.51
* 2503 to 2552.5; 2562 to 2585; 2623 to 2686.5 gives -1.37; 2.19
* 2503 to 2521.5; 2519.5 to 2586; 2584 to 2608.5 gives 0.84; 2.17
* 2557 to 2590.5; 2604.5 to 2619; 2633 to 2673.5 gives 0.15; 2.52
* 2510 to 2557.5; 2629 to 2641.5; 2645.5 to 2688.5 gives 0.03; 2.59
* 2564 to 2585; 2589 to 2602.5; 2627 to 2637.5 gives -0.76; 2.4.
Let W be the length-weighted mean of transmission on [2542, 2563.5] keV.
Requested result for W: 2.18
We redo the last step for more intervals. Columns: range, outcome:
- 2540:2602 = 2.31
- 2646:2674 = 2.77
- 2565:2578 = 2.3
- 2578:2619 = 2.49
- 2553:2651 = 2.38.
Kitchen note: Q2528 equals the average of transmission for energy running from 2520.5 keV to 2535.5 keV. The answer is 1.89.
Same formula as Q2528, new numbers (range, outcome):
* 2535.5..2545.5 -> 2.04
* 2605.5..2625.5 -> 2.11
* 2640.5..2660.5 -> 2.71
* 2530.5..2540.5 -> 1.99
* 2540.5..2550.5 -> 2.11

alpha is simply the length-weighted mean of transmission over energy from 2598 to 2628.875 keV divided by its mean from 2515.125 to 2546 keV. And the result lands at 1.19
